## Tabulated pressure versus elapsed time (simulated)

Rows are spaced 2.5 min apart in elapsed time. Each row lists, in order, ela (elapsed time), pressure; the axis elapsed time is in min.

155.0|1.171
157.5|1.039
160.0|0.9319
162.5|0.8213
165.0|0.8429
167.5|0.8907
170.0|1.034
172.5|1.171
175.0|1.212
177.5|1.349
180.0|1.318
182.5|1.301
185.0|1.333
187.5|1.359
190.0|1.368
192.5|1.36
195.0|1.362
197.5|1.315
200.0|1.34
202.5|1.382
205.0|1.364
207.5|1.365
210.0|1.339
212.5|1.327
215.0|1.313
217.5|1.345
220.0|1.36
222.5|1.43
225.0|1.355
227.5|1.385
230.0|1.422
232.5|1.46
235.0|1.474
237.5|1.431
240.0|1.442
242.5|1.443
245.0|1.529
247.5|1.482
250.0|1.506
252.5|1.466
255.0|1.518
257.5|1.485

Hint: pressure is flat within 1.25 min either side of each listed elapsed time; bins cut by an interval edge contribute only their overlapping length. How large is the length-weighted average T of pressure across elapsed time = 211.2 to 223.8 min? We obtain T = 1.35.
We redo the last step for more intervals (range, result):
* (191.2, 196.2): 1.36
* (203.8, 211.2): 1.36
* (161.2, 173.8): 0.953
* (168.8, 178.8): 1.19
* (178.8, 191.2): 1.34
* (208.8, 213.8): 1.33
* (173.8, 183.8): 1.3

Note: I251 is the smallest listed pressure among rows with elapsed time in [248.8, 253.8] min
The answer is 1.466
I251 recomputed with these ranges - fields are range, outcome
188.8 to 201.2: 1.315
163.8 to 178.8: 0.8429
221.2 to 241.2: 1.355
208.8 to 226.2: 1.313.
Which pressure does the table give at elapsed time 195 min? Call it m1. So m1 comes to 1.362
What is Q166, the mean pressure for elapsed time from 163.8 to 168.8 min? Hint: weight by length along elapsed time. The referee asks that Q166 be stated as 0.869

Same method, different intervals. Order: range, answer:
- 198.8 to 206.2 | 1.36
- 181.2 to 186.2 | 1.32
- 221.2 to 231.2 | 1.4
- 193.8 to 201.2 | 1.34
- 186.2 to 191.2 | 1.36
